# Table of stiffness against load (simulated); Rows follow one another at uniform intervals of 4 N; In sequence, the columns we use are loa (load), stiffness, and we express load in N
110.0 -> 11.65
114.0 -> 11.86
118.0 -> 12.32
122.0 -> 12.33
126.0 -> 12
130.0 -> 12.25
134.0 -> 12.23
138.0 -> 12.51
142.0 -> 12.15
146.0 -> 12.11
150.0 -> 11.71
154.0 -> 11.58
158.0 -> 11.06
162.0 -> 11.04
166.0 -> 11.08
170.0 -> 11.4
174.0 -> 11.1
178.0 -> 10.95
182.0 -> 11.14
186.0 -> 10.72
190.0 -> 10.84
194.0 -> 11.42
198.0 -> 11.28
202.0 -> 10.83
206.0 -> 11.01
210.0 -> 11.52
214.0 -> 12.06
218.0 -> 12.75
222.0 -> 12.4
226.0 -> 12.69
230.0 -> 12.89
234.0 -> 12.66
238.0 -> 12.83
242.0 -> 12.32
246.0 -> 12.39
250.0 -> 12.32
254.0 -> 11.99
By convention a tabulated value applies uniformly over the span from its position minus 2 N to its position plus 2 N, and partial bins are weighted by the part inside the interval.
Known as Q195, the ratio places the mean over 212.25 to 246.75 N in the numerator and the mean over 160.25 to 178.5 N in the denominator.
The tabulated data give 1.13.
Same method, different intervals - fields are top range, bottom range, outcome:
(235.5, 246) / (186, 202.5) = 1.13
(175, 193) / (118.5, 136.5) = 0.90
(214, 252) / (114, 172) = 1.06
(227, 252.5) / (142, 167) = 1.09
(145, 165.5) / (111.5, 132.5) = 0.94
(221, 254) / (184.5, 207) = 1.14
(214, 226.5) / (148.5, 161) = 1.10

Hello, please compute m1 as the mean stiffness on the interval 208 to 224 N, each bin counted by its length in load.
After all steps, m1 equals 12.2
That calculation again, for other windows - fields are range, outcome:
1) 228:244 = 12.7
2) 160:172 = 11.2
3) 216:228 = 12.6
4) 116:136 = 12.2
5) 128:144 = 12.3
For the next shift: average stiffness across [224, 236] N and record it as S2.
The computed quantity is 12.7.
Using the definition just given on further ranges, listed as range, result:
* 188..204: 11.1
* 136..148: 12.3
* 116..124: 12.3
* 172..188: 11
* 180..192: 10.9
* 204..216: 11.5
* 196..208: 11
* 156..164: 11.1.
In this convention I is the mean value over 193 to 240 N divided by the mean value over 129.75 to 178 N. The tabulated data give 1.04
